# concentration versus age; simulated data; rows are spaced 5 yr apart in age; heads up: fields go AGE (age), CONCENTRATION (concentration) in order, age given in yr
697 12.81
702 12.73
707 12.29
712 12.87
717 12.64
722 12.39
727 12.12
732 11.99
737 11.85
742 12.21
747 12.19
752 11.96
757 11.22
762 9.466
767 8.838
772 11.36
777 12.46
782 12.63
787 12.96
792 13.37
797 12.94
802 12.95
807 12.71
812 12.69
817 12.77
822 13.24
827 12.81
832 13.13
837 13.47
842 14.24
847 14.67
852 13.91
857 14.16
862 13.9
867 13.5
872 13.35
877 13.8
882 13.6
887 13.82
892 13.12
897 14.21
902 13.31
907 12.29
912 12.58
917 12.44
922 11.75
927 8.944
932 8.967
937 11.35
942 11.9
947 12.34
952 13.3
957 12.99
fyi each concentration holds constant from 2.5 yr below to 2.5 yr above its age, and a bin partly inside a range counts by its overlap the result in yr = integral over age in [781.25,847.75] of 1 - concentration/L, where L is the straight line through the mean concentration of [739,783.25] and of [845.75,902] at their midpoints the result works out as -3.56 yr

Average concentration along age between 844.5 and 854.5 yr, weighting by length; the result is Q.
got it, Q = 14.3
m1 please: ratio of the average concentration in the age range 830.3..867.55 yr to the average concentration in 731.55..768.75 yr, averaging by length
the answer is 1.24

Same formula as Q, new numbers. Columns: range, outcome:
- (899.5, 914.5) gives 12.7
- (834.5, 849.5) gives 14.1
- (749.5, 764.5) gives 10.9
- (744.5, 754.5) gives 12.1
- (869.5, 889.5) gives 13.6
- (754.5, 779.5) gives 10.7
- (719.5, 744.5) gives 12.1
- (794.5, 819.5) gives 12.8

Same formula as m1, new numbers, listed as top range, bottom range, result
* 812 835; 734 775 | 1.16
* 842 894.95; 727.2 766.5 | 1.21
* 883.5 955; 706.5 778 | 1.04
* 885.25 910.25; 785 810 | 1.03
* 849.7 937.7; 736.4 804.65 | 1.07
